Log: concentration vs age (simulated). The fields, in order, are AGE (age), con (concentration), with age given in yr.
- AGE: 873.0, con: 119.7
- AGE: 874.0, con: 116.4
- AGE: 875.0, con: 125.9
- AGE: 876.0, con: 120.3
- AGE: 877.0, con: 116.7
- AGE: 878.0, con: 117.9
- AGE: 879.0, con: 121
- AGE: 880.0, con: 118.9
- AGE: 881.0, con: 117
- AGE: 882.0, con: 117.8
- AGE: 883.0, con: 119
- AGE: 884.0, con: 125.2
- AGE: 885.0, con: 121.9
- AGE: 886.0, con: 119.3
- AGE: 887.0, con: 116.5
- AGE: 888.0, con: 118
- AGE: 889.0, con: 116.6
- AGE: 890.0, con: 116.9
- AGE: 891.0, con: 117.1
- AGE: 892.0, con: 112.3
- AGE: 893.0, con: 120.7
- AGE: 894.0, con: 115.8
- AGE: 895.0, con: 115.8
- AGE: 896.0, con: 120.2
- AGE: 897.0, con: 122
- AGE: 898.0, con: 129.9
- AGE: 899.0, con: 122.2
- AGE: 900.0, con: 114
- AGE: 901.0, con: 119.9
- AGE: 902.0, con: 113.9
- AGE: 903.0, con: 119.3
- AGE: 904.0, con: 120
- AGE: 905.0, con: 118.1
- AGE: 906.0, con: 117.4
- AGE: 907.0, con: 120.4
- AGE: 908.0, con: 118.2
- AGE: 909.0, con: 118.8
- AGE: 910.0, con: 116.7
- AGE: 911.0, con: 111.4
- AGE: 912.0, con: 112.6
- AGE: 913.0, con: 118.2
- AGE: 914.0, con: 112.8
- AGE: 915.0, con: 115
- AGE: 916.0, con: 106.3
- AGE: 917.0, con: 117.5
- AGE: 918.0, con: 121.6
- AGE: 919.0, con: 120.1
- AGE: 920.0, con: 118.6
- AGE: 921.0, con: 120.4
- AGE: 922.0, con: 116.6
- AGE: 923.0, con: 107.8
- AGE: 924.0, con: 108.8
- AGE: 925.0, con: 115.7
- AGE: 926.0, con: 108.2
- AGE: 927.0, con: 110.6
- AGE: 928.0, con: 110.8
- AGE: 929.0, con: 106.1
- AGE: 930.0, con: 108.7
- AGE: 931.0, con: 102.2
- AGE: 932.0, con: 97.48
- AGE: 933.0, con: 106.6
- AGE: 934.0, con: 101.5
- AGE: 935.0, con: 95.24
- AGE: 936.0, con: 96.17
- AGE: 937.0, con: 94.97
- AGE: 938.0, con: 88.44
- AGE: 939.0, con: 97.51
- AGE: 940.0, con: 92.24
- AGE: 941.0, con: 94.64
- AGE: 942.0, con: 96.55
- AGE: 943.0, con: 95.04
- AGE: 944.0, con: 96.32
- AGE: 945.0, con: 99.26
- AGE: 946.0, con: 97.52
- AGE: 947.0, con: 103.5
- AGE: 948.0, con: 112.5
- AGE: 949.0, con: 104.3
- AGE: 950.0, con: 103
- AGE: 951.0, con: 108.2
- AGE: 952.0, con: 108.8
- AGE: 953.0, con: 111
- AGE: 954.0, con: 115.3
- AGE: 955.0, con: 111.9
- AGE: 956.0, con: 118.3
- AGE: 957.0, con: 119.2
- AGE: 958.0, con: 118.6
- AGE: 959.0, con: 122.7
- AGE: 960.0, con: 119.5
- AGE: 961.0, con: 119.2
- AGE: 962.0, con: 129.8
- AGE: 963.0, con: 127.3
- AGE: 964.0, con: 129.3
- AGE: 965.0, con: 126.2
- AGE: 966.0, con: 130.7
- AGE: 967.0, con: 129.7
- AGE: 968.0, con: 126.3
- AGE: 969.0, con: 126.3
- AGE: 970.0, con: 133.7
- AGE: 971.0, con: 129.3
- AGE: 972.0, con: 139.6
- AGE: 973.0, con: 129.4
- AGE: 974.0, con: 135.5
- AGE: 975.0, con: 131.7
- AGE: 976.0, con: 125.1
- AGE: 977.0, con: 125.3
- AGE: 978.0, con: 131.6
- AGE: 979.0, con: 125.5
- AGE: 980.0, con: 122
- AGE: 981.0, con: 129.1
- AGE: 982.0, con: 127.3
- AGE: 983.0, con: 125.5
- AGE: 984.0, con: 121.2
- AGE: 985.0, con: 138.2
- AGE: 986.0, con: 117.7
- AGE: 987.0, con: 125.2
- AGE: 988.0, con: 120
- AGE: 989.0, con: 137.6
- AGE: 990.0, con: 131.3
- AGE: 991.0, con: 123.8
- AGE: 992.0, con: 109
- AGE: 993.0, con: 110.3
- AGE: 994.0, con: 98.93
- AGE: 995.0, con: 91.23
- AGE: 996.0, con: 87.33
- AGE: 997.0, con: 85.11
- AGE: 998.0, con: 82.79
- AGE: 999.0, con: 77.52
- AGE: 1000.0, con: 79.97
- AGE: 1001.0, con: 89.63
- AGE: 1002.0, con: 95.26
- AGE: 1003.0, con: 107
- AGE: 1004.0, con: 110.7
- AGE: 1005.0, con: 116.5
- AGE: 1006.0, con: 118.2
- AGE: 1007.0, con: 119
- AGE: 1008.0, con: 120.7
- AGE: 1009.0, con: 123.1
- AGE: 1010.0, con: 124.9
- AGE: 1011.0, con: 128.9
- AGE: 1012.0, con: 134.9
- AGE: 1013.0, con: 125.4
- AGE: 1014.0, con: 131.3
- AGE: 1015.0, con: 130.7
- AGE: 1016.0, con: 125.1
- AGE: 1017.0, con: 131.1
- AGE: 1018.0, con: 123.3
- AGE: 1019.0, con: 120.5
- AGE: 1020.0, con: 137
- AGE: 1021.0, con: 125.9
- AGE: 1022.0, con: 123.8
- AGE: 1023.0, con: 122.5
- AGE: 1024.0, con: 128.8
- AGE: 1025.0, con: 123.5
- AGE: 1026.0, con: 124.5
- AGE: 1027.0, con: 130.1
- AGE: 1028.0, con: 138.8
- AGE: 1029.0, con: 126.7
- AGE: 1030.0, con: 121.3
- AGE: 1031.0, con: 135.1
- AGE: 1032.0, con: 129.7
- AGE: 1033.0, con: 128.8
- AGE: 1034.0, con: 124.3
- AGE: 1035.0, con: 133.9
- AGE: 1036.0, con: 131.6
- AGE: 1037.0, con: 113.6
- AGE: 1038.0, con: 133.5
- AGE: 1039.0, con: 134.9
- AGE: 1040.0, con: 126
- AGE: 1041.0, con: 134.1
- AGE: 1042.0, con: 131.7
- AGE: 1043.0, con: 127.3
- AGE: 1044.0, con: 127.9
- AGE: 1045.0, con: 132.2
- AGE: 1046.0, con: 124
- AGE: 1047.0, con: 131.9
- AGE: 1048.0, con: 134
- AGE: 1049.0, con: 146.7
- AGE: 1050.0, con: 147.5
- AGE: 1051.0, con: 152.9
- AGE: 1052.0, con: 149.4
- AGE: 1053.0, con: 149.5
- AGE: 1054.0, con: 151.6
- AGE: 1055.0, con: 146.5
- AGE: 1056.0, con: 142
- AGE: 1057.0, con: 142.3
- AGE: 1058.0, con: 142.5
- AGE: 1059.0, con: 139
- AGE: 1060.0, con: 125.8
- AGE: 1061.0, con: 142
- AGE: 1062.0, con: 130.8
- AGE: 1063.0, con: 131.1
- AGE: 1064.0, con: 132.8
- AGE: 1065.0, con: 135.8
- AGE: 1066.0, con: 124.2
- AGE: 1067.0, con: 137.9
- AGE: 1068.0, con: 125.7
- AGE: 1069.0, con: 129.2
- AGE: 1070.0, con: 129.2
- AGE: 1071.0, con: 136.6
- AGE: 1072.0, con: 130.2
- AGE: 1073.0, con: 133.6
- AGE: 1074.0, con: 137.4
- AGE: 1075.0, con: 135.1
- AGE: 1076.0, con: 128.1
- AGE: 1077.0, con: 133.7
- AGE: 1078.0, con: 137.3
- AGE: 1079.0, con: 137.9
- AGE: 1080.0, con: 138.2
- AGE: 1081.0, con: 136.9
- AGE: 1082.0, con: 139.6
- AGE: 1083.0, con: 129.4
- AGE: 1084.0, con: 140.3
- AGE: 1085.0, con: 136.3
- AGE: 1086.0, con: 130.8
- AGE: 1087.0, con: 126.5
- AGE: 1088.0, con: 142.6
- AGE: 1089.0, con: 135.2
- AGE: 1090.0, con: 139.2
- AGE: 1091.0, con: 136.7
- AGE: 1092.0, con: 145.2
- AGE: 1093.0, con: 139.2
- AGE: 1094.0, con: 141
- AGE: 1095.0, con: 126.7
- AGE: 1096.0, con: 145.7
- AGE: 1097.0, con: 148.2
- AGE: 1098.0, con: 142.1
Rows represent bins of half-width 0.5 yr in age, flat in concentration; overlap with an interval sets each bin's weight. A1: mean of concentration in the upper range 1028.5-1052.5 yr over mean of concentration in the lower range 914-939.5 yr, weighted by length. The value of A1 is 1.23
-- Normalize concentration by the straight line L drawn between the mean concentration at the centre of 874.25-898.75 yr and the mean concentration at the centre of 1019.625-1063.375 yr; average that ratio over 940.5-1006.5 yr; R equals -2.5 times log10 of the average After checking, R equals 0.11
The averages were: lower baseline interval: 119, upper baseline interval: 134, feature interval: 115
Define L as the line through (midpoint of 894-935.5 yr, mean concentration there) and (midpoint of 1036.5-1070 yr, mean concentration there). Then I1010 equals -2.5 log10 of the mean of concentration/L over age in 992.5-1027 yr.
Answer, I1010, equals 0.13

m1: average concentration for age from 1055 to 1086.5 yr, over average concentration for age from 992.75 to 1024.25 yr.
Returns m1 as 1.19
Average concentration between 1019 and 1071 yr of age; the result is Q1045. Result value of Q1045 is 133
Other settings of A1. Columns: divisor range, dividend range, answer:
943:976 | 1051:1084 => 1.15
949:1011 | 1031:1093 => 1.15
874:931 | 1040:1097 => 1.17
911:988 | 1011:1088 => 1.16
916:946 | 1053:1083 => 1.29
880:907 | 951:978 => 1.05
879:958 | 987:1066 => 1.12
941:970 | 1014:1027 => 1.11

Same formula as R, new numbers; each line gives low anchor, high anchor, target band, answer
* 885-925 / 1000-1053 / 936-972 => 0.08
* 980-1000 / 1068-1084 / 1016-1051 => -0.06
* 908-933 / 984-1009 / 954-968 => -0.12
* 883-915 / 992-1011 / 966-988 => -0.20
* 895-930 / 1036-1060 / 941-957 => 0.16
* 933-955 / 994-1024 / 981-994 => -0.13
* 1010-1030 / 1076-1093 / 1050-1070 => -0.04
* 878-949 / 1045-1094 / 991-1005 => 0.29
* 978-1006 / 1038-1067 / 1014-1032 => -0.03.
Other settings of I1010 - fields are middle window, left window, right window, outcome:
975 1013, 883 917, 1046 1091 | 0.12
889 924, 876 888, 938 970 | 0.00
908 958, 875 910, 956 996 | 0.13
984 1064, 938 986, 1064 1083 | 0.02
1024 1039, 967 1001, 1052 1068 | 0.02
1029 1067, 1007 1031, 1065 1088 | -0.04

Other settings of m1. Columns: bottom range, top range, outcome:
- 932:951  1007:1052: 1.31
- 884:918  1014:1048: 1.09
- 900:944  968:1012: 1.07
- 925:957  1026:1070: 1.30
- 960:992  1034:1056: 1.07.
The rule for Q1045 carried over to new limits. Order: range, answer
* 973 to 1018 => 117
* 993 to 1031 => 116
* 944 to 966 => 114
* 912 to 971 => 111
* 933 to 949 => 97.9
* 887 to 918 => 117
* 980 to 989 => 126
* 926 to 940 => 101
